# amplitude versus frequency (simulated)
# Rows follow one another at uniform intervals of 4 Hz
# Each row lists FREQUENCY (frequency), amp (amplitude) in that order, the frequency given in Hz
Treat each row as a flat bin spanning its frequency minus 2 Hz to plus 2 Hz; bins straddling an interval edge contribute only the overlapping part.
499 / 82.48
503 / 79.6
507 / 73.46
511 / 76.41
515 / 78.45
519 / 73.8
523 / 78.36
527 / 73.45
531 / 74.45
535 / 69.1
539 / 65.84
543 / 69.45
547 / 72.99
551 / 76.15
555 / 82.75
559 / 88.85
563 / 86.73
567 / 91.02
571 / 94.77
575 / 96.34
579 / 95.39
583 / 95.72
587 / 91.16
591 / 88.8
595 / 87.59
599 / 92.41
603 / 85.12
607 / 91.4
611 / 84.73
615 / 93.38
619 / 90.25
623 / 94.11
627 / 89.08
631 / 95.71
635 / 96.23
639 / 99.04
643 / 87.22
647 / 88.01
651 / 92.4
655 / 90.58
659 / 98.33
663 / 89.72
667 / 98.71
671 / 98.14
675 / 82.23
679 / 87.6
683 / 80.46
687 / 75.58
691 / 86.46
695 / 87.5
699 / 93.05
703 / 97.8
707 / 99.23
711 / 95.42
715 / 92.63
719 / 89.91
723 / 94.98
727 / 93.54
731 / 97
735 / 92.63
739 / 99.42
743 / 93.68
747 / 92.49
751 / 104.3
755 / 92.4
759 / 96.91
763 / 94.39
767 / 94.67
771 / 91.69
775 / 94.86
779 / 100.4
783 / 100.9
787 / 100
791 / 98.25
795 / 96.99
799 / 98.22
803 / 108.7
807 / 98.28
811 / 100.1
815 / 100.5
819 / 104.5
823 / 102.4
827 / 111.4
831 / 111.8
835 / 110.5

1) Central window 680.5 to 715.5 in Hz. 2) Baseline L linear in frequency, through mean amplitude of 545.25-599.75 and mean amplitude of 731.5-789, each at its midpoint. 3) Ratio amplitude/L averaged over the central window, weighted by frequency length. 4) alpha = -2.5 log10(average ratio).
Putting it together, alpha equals 0.05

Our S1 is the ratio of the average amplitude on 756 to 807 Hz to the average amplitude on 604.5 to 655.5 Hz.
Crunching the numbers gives 1.07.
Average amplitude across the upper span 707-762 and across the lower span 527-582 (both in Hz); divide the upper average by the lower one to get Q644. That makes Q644 1.2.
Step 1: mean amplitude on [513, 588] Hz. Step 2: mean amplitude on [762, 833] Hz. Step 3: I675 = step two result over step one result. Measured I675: 1.23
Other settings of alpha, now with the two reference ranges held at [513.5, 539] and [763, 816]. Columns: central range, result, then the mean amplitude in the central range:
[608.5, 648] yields -0.10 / 91.9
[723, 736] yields -0.02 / 94.6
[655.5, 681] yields -0.06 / 92.3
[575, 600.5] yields -0.16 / 92.2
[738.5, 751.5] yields -0.02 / 96.5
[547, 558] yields -0.04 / 79.1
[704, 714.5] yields -0.07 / 96.7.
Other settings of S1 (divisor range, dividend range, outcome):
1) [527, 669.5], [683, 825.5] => 1.09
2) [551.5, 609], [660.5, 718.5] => 1.00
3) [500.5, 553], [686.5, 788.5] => 1.28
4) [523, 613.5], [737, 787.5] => 1.15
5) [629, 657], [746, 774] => 1.03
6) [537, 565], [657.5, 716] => 1.17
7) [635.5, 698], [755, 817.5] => 1.09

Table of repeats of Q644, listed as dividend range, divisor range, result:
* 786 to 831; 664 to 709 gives 1.14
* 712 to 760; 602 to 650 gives 1.04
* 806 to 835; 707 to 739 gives 1.11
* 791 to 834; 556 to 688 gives 1.14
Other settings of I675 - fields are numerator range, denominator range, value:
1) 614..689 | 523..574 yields 1.15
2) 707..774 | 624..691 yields 1.05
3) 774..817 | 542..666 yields 1.11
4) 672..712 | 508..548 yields 1.21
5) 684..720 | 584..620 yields 1.01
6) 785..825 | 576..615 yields 1.11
